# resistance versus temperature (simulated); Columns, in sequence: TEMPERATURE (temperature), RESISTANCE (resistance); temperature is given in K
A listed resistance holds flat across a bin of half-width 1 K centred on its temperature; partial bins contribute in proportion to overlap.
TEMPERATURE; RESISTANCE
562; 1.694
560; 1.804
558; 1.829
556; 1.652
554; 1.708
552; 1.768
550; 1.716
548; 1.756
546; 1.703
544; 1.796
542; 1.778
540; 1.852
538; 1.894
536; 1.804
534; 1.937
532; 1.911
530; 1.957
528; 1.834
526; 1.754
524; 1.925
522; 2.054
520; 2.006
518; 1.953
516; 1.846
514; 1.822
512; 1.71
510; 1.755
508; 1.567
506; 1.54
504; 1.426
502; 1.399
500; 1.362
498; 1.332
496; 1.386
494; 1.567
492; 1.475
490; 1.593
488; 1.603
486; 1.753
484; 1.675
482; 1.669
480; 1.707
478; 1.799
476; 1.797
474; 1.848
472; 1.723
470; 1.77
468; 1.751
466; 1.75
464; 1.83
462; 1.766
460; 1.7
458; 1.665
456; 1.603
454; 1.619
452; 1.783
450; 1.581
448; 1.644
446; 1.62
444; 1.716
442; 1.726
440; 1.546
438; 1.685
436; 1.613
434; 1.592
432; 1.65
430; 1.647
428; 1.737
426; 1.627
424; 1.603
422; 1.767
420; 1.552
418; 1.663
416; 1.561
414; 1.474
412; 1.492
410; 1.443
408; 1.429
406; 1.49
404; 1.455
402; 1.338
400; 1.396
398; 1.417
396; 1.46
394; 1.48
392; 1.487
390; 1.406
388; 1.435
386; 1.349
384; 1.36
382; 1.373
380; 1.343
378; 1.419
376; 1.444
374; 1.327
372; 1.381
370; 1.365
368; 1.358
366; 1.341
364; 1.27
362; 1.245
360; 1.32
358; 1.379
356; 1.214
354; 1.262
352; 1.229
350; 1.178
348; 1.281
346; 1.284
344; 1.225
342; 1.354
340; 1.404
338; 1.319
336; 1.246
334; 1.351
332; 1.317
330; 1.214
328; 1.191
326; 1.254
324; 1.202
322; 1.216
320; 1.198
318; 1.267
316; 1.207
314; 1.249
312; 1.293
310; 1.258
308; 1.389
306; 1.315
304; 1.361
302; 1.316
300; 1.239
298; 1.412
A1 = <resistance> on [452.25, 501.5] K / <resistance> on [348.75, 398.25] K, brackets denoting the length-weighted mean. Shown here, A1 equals 1.2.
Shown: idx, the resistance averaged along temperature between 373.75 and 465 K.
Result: 1.55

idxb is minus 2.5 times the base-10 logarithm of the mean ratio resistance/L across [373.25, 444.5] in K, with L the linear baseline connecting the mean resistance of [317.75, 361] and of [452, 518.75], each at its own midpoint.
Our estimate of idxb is -0.04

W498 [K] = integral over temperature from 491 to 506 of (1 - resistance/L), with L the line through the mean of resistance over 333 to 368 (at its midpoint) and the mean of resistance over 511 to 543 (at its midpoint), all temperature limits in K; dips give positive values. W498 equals 3.0 K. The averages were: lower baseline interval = 1.29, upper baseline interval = 1.88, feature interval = 1.43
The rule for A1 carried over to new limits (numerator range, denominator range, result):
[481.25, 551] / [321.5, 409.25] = 1.28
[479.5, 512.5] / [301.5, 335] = 1.22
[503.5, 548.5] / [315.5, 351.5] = 1.44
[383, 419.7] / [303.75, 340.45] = 1.14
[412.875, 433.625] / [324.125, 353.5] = 1.28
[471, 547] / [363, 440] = 1.16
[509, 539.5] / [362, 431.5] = 1.29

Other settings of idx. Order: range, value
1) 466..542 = 1.72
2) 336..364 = 1.28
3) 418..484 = 1.69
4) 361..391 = 1.36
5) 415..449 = 1.64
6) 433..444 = 1.64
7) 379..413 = 1.42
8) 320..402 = 1.33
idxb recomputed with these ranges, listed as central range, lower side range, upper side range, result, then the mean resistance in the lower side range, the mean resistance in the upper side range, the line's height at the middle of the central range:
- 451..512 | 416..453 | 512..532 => 0.087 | 1.65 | 1.9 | 1.78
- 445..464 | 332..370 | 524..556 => -0.064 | 1.29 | 1.81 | 1.58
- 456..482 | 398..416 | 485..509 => -0.179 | 1.45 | 1.5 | 1.48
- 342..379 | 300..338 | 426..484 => 0.074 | 1.27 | 1.7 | 1.4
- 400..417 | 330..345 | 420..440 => 0.081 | 1.31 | 1.65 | 1.57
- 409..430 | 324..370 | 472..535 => -0.080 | 1.28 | 1.71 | 1.48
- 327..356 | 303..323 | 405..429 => 0.068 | 1.28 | 1.57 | 1.36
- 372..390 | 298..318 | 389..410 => 0.020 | 1.3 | 1.44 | 1.41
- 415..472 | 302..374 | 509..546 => -0.043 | 1.28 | 1.86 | 1.61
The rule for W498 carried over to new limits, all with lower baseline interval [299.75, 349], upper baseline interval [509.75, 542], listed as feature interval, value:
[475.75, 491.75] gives 0.6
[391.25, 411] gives 0.9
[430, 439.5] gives -0.2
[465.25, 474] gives -0.3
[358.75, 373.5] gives 0.8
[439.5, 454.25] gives -0.2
